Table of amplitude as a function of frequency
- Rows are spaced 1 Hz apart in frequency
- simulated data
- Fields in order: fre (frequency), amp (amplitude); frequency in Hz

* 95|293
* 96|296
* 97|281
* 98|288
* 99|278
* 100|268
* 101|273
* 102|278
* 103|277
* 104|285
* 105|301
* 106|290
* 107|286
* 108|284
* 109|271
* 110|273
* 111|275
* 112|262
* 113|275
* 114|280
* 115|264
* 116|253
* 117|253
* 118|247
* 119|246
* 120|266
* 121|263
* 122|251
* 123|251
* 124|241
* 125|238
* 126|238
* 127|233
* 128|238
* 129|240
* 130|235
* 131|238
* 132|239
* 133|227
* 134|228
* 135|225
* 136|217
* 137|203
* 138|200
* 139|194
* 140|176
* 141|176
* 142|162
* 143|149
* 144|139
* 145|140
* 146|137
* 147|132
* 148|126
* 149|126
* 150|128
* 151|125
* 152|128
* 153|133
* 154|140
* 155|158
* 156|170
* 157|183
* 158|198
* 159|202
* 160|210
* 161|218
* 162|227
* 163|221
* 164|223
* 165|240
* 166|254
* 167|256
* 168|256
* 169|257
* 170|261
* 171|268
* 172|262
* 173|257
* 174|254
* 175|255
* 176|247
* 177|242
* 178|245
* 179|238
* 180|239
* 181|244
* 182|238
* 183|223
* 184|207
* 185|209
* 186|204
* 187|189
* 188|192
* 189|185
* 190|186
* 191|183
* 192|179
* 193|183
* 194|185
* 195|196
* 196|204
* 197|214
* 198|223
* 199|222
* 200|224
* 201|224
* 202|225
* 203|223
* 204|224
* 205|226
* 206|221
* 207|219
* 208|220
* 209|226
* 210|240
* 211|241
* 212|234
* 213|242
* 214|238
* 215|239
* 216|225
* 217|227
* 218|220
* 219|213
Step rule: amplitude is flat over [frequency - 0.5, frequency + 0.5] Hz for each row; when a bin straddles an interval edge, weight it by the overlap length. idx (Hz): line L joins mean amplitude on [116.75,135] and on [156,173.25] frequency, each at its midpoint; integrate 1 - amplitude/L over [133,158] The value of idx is 7.7 Hz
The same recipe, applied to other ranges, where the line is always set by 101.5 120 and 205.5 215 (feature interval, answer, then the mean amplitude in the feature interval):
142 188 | 8.5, 203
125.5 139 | 1.9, 227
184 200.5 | 2.8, 199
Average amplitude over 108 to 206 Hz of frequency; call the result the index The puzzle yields 216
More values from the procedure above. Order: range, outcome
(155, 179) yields 234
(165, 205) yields 225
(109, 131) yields 253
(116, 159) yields 197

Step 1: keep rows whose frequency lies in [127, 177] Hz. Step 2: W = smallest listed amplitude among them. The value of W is 125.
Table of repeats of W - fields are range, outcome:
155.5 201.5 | 170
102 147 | 132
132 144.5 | 139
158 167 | 198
